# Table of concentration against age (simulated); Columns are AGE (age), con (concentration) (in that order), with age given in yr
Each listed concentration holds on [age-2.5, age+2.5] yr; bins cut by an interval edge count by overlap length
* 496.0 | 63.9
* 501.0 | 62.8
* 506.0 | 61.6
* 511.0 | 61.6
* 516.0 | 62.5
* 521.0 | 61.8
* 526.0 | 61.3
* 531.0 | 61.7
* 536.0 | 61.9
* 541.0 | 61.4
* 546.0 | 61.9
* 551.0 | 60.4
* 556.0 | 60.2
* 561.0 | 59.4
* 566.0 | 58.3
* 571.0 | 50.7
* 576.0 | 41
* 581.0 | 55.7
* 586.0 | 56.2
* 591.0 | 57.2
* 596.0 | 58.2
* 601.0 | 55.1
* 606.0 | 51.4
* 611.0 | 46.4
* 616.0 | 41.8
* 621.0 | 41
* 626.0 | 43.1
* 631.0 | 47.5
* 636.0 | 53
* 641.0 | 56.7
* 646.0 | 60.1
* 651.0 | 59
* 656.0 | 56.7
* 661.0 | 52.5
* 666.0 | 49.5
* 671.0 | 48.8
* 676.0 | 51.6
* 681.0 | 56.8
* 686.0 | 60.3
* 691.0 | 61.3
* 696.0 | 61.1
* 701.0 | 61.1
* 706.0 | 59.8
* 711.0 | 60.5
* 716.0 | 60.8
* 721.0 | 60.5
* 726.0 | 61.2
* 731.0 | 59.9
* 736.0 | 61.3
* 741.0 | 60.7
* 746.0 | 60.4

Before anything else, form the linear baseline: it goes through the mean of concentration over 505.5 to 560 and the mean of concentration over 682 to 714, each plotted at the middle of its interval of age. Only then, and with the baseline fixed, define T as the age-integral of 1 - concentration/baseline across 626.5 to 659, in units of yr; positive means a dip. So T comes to 3.27 yr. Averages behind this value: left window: 61.4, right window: 60.5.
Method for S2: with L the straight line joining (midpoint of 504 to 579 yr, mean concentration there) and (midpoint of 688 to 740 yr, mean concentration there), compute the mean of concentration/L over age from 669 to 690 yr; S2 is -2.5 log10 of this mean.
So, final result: 0.10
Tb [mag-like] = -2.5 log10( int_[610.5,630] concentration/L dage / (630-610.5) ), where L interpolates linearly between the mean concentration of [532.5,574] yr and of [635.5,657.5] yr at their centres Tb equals 0.32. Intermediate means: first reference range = 59.1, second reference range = 57.5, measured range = 43.1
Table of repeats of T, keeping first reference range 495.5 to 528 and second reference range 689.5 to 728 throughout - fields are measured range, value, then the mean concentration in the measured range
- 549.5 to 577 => 2.8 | 55.6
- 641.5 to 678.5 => 4.2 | 54.2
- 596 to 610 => 1.8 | 53.4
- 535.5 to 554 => 0.2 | 61.3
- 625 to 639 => 2.9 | 48.7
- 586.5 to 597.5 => 0.7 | 57.4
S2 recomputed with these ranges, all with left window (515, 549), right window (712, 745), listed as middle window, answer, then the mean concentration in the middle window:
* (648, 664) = 0.095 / 56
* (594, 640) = 0.248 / 48.8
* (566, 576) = 0.222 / 50.2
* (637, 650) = 0.060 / 57.8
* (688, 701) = -0.005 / 61.1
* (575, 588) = 0.183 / 51.9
